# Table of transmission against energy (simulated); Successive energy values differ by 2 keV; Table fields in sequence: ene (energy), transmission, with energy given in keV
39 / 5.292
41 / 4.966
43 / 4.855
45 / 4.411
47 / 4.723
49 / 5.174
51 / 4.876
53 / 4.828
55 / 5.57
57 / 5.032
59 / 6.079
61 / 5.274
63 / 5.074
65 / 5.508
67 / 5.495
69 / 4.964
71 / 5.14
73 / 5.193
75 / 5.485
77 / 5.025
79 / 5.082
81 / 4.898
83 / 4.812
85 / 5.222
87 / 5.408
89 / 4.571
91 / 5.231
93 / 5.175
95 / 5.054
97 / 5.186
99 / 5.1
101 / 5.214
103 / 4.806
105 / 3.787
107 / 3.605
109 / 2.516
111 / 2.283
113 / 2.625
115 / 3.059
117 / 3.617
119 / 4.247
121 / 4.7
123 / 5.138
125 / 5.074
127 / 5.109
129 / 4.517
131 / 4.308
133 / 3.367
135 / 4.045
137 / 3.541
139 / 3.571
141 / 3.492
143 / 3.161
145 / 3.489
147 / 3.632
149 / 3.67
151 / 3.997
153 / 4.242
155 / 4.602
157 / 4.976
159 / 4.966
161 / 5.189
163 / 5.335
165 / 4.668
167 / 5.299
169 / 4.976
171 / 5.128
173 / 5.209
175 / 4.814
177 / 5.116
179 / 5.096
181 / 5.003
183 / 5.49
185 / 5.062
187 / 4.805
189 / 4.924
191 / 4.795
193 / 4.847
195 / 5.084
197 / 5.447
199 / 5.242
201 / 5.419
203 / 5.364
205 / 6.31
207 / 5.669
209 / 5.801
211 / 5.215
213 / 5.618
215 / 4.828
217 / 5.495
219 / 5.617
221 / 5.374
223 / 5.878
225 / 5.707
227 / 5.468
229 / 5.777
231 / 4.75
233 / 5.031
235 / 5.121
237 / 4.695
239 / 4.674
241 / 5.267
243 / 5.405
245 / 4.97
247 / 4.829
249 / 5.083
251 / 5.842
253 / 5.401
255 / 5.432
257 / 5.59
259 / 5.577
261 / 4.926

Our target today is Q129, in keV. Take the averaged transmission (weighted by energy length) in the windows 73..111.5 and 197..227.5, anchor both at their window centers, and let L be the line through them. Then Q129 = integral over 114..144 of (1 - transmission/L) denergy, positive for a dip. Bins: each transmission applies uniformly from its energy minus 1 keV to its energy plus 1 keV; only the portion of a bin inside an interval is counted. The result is 5.4 keV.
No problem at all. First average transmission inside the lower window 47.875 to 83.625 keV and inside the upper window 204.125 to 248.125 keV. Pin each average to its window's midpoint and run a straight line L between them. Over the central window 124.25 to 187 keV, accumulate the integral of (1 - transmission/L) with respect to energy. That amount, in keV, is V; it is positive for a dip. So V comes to 8.97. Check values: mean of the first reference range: 5.2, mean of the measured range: 4.52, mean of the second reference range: 5.34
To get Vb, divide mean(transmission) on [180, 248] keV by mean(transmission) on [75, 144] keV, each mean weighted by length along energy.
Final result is 1.2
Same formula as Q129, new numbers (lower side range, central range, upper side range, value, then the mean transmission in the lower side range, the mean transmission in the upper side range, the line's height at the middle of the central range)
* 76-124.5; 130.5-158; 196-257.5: 5.24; 4.44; 5.36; 4.76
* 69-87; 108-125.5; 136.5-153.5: 2.34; 5.12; 3.63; 4.26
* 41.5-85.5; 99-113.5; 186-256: 4.15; 5.12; 5.29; 5.17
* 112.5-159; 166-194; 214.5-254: -2.76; 4.04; 5.27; 4.59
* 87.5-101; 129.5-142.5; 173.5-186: 3.47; 5.08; 5.1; 5.09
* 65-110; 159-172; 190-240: 0.16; 4.88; 5.33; 5.15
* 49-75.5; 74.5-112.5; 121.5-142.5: 1.49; 5.26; 4.2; 4.79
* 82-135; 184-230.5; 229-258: -3.90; 4.37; 5.17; 4.96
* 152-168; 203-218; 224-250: -1.46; 4.91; 5.14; 5.06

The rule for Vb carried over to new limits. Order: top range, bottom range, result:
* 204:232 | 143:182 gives 1.19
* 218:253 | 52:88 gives 1.01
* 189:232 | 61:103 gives 1.05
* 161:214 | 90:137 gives 1.23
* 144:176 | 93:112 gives 1.10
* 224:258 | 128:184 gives 1.17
